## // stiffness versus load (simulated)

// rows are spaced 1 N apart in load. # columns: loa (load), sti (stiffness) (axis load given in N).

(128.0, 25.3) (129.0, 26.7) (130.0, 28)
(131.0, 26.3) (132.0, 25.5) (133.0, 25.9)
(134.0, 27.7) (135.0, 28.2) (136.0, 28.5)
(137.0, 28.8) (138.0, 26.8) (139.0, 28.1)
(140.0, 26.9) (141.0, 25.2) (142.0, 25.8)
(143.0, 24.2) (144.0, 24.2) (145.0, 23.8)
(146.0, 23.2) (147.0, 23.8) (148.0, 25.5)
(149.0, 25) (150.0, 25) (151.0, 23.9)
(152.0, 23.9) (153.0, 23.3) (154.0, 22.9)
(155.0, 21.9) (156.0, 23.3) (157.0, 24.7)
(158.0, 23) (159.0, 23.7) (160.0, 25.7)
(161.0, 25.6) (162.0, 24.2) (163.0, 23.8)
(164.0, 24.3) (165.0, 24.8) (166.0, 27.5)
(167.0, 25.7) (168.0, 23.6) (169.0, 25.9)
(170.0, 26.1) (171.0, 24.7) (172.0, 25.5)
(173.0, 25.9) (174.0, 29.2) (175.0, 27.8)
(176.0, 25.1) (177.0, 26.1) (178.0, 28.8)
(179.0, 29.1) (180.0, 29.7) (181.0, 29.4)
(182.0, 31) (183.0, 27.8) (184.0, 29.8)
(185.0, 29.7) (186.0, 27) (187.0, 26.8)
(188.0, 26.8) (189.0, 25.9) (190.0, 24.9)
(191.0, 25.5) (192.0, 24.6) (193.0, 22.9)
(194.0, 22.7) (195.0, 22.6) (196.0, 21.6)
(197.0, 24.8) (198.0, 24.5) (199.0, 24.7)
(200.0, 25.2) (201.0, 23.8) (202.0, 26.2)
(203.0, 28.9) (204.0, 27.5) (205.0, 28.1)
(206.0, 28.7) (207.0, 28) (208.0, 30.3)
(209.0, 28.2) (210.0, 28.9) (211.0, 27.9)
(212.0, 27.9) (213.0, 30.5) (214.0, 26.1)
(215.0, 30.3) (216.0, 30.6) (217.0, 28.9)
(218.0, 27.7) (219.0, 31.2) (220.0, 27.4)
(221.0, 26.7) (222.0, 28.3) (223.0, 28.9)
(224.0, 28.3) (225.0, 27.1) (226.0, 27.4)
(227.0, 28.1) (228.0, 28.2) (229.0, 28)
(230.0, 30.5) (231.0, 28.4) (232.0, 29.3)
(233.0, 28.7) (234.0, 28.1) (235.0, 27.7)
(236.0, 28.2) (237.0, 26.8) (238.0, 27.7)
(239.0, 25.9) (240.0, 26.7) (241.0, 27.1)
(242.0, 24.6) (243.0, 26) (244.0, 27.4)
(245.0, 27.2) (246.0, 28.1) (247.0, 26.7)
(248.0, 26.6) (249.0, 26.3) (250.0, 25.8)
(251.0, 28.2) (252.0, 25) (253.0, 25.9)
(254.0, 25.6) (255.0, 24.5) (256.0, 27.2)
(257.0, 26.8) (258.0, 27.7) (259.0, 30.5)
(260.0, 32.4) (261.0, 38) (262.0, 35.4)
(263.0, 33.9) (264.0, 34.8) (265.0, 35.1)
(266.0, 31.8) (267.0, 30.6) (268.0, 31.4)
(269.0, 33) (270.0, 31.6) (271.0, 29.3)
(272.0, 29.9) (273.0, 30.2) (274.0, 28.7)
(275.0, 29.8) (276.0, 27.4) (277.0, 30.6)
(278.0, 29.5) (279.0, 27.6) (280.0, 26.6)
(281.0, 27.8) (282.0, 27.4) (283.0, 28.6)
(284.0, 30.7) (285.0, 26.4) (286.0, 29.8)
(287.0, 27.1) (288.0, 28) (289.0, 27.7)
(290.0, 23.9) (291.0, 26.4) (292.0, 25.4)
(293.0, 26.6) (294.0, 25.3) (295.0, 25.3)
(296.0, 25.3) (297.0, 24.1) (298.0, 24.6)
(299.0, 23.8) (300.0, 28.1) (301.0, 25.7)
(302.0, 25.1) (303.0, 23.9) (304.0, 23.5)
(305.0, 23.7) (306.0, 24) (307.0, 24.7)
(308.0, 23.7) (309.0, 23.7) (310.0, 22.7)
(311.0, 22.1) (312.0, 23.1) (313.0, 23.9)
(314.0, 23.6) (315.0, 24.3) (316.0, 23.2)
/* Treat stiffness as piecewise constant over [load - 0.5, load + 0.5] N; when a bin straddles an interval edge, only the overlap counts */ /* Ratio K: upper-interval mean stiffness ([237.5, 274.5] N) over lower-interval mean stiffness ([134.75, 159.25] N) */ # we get 1.2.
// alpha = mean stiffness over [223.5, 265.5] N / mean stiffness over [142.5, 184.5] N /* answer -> 1.11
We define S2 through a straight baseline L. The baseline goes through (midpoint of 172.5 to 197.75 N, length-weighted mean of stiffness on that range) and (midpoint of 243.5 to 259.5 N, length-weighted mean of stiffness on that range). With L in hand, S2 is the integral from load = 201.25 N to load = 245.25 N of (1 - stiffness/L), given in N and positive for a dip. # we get -2.1 N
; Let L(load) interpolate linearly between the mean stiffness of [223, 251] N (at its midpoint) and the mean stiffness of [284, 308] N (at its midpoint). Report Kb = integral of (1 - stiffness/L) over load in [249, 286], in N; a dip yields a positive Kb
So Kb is -4.23 N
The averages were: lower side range 27.5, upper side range 25.7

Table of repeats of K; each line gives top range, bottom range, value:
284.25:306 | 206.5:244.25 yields 0.91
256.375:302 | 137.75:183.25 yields 1.13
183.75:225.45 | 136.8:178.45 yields 1.08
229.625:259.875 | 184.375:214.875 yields 1.03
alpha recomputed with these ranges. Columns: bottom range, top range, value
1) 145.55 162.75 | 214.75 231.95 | 1.19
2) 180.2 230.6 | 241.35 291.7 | 1.05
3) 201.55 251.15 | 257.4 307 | 1.02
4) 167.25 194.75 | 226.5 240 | 1.05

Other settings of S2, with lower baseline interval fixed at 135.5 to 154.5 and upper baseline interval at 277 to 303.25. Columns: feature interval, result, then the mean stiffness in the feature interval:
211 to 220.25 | -1.08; 28.9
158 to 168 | 0.21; 24.9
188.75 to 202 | 0.79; 24.2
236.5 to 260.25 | -0.58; 26.9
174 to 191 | -1.49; 27.8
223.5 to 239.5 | -1.20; 28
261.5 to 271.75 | -2.40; 32.6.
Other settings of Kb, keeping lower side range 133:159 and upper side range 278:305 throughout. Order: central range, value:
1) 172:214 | -2.34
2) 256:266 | -2.43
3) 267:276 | -1.43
